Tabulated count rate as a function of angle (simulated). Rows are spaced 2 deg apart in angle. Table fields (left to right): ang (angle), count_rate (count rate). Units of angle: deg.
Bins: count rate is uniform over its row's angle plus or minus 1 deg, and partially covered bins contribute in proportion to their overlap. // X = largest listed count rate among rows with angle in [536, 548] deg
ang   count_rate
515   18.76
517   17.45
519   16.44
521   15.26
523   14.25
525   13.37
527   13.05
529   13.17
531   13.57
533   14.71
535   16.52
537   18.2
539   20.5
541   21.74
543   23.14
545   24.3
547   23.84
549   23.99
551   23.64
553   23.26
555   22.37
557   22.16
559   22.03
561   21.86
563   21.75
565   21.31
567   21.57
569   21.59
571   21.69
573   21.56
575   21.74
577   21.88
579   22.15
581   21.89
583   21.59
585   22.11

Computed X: 24.3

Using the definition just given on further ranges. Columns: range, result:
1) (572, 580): 22.15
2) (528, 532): 13.57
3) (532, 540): 20.5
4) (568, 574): 21.69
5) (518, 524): 16.44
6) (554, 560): 22.37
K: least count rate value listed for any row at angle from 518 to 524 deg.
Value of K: 14.25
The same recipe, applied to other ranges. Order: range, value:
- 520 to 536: 13.05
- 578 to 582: 21.89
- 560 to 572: 21.31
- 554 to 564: 21.75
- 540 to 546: 21.74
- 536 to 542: 18.2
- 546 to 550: 23.84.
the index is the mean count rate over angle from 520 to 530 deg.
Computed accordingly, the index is 13.8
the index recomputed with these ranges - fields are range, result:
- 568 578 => 21.7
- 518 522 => 15.9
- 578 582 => 22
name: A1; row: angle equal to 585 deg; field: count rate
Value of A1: 22.11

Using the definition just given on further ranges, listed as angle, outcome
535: 16.52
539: 20.5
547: 23.84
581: 21.89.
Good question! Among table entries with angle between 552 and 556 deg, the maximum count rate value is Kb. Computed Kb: 23.26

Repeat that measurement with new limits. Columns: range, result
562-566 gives 21.75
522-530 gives 14.25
